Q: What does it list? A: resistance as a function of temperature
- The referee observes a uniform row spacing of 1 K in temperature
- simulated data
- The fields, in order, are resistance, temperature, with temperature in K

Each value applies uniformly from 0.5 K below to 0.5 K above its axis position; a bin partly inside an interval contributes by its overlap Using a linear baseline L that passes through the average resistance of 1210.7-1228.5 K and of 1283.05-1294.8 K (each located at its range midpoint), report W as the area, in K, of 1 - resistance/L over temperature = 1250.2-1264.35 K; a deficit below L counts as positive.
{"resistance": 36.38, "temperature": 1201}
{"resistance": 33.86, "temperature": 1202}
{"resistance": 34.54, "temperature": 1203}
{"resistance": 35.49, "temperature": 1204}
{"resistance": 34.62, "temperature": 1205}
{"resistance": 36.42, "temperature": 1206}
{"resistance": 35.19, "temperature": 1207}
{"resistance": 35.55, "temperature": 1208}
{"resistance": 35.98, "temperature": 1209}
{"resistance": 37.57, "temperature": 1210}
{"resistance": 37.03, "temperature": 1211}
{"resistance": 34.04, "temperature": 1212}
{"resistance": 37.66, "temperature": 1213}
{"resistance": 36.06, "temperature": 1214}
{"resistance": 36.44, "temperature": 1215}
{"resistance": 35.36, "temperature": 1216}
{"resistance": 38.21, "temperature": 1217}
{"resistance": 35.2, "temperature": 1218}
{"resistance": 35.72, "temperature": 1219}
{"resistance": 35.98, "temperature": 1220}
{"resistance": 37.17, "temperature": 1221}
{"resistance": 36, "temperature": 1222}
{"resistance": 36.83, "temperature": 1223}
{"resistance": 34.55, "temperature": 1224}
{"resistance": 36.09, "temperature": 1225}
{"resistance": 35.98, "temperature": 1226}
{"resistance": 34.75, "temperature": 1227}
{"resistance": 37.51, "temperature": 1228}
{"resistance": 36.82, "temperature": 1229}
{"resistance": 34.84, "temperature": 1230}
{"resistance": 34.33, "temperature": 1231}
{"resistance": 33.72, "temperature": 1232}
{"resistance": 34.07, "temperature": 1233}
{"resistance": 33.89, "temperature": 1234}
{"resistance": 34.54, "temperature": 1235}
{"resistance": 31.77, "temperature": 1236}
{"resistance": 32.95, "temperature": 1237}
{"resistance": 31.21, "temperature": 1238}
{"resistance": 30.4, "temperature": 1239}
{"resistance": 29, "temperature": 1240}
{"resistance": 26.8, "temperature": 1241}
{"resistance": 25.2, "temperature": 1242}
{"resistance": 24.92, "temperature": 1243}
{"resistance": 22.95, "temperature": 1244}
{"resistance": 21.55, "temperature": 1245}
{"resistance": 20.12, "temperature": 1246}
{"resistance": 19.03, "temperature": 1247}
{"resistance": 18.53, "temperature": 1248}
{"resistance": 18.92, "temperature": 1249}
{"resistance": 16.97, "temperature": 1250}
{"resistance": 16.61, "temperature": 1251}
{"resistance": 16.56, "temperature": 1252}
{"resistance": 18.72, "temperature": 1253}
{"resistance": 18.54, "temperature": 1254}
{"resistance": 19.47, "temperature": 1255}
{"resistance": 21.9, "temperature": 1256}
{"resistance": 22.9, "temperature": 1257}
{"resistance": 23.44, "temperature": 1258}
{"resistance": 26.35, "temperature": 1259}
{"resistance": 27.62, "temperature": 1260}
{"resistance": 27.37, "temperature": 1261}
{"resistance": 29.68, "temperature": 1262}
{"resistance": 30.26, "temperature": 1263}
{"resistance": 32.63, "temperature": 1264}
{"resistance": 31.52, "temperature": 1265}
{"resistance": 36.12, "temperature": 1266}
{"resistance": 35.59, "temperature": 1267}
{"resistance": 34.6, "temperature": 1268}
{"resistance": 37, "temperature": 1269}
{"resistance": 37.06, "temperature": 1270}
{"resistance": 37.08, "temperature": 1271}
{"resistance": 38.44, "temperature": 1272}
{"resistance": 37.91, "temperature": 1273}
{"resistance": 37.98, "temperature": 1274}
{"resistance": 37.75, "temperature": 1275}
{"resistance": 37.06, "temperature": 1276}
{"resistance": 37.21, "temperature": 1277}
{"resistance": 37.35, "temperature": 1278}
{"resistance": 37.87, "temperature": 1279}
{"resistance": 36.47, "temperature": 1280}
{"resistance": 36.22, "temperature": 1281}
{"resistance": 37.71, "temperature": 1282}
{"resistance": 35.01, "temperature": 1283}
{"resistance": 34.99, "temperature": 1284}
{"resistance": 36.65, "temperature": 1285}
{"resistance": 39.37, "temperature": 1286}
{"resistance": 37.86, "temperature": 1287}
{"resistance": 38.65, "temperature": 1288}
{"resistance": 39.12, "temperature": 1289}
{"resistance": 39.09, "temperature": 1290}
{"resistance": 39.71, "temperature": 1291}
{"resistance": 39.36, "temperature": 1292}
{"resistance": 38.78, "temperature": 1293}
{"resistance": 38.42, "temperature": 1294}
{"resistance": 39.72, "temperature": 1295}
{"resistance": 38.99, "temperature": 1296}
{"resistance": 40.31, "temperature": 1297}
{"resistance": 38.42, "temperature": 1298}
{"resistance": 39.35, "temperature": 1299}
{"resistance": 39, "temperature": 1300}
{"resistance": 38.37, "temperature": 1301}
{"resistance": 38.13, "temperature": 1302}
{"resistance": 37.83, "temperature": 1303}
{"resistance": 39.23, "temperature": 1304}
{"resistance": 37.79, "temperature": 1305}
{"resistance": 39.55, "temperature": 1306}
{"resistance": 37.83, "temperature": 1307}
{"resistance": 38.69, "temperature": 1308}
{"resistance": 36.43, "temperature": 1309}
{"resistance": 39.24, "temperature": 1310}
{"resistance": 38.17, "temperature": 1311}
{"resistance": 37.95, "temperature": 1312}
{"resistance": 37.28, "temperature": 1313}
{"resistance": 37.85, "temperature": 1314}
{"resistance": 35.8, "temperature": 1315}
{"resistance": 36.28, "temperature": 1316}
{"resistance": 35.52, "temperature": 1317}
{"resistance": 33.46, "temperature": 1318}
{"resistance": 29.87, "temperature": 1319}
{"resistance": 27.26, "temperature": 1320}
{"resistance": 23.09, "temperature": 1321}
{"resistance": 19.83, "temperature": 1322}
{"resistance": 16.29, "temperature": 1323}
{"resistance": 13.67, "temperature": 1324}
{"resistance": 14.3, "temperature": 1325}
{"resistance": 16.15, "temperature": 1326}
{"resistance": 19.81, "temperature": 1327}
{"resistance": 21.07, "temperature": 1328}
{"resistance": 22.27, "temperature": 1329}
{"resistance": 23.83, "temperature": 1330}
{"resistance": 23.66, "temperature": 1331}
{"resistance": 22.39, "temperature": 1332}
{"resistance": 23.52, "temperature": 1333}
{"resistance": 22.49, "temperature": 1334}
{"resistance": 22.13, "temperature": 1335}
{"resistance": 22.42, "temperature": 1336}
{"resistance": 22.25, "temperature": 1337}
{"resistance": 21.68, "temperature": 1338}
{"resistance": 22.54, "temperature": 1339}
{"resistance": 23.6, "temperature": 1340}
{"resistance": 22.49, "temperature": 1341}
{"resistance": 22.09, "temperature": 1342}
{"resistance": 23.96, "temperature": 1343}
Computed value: 5.2 K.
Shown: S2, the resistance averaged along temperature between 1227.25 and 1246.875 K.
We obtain 30.2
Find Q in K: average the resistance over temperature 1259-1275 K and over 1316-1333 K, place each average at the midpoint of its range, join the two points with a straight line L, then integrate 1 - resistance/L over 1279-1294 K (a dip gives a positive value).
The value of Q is -3.8 K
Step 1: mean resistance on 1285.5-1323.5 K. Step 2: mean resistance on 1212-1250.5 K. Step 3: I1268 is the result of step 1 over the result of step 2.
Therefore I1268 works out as 1.2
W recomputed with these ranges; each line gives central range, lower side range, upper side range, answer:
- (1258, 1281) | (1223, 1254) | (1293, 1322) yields -1.8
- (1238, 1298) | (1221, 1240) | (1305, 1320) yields 7.0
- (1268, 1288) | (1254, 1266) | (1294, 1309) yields -3.4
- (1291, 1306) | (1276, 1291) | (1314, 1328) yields -3.0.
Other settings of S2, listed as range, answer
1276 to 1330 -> 34.2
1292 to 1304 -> 38.9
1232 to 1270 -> 26.7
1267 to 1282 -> 37.1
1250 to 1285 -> 31.1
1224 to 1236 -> 35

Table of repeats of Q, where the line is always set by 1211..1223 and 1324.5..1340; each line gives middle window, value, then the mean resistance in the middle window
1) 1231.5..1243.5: 1.0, 30.7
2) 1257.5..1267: 0.2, 29.8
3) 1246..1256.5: 4.4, 18.6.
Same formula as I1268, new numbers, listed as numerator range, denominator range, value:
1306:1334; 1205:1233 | 0.79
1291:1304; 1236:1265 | 1.61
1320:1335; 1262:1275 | 0.58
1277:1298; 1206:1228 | 1.05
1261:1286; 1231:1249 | 1.29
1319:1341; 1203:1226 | 0.59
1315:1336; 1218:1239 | 0.68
